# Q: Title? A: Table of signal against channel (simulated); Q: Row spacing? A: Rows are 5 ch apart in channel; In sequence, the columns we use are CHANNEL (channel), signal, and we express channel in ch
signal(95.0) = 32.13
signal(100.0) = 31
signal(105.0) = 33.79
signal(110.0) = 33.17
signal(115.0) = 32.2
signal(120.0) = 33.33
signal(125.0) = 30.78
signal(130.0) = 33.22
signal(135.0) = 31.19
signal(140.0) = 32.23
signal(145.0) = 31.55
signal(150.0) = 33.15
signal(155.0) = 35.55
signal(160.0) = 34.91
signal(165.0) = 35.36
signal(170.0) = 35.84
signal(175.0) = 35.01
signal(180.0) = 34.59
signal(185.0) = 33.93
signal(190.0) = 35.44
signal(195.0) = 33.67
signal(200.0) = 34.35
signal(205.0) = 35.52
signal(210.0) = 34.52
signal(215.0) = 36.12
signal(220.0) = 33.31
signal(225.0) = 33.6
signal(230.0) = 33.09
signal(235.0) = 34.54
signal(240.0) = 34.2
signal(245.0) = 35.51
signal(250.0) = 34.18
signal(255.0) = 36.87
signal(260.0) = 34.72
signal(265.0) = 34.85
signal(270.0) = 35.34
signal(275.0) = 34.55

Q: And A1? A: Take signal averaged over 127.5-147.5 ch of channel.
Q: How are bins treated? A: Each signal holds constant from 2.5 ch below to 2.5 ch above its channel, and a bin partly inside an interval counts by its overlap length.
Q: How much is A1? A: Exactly 32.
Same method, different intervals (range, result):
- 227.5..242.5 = 33.9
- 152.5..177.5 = 35.3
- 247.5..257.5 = 35.5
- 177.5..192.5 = 34.7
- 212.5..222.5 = 34.7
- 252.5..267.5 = 35.5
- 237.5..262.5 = 35.1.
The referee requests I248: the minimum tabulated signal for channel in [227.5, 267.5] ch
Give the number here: 33.09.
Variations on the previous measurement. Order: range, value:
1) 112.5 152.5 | 30.78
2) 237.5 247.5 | 34.2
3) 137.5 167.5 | 31.55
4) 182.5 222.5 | 33.31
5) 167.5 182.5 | 34.59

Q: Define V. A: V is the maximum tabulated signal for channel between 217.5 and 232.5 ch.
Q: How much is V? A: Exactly 33.6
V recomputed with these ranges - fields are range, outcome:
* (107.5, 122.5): 33.33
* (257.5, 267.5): 34.85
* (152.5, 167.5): 35.55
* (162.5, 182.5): 35.84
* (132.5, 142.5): 32.23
